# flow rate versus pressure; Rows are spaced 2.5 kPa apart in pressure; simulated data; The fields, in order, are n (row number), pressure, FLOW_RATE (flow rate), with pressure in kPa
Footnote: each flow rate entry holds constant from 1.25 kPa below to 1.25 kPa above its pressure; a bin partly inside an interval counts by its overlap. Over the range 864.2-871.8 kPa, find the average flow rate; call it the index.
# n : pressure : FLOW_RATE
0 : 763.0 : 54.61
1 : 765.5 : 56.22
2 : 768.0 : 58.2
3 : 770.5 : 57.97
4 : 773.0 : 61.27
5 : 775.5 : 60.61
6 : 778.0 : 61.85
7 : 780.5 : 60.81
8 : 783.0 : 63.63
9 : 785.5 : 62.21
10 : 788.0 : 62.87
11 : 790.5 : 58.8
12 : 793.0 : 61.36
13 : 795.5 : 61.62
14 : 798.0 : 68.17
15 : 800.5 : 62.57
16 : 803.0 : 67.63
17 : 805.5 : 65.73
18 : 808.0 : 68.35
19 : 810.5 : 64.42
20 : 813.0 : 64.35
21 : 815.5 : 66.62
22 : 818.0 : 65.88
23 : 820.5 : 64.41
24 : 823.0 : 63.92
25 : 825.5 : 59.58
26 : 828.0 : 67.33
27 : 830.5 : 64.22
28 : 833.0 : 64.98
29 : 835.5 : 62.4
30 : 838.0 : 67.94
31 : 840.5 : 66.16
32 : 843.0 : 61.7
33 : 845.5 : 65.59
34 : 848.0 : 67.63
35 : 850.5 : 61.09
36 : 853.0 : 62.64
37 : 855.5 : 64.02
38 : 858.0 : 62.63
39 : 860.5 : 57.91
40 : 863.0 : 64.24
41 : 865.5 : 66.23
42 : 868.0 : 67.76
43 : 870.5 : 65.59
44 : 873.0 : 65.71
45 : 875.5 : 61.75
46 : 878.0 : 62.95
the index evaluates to 66.5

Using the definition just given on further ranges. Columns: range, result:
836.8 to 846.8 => 65.3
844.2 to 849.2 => 66.6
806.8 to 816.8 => 65.9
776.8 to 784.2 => 62.1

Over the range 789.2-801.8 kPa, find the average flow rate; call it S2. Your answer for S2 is 62.5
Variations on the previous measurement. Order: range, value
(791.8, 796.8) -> 61.6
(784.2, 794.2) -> 61.3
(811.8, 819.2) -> 65.6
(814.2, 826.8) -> 64.1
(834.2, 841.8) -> 65.5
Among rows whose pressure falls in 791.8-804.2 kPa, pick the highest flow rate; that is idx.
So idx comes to 68.17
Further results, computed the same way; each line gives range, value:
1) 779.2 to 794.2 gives 63.63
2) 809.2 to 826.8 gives 66.62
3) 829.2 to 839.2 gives 67.94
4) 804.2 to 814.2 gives 68.35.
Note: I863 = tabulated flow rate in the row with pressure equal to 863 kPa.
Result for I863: 64.24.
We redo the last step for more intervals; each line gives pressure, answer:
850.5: 61.09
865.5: 66.23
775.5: 60.61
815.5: 66.62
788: 62.87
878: 62.95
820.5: 64.41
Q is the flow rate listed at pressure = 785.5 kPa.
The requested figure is 62.21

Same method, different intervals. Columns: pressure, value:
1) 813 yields 64.35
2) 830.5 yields 64.22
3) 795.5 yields 61.62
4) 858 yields 62.63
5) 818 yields 65.88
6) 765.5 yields 56.22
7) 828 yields 67.33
